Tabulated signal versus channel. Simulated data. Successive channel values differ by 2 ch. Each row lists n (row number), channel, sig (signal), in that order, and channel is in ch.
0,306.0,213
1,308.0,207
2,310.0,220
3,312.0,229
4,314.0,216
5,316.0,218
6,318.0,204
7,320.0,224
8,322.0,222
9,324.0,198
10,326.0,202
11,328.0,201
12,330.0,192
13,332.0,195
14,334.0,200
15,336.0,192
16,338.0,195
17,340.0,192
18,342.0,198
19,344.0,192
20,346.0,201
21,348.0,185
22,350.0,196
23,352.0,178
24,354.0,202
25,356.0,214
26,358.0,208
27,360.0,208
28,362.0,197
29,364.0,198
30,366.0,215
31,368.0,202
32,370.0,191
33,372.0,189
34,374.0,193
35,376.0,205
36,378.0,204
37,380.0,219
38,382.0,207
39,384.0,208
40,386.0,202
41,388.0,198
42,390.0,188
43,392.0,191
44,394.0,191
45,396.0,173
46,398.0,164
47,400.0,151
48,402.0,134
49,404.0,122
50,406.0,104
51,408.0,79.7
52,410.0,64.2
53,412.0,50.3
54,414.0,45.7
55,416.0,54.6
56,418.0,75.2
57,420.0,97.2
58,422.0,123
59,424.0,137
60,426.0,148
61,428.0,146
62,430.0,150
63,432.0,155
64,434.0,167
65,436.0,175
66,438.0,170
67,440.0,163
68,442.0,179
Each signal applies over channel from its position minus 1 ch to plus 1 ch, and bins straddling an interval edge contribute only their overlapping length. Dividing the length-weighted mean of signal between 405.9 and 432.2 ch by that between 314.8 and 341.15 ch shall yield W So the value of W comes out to 0.50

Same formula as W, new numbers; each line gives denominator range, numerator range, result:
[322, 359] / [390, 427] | 0.60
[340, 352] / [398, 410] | 0.61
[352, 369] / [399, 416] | 0.45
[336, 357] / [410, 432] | 0.53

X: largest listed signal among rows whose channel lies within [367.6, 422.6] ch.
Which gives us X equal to 219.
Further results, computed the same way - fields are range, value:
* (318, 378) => 224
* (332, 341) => 200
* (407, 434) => 167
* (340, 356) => 214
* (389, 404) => 191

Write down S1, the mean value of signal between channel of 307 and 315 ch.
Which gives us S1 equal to 218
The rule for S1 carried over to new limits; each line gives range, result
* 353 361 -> 208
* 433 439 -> 171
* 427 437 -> 159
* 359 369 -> 204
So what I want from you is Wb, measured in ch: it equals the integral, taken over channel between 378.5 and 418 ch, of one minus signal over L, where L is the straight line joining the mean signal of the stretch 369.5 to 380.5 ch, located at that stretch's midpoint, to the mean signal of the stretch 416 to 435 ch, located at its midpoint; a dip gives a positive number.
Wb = 6.60 ch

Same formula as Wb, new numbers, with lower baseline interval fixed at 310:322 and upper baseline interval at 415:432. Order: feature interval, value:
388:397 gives -2.41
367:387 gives -5.00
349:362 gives -1.36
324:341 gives 0.59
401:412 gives 3.18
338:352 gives -0.09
